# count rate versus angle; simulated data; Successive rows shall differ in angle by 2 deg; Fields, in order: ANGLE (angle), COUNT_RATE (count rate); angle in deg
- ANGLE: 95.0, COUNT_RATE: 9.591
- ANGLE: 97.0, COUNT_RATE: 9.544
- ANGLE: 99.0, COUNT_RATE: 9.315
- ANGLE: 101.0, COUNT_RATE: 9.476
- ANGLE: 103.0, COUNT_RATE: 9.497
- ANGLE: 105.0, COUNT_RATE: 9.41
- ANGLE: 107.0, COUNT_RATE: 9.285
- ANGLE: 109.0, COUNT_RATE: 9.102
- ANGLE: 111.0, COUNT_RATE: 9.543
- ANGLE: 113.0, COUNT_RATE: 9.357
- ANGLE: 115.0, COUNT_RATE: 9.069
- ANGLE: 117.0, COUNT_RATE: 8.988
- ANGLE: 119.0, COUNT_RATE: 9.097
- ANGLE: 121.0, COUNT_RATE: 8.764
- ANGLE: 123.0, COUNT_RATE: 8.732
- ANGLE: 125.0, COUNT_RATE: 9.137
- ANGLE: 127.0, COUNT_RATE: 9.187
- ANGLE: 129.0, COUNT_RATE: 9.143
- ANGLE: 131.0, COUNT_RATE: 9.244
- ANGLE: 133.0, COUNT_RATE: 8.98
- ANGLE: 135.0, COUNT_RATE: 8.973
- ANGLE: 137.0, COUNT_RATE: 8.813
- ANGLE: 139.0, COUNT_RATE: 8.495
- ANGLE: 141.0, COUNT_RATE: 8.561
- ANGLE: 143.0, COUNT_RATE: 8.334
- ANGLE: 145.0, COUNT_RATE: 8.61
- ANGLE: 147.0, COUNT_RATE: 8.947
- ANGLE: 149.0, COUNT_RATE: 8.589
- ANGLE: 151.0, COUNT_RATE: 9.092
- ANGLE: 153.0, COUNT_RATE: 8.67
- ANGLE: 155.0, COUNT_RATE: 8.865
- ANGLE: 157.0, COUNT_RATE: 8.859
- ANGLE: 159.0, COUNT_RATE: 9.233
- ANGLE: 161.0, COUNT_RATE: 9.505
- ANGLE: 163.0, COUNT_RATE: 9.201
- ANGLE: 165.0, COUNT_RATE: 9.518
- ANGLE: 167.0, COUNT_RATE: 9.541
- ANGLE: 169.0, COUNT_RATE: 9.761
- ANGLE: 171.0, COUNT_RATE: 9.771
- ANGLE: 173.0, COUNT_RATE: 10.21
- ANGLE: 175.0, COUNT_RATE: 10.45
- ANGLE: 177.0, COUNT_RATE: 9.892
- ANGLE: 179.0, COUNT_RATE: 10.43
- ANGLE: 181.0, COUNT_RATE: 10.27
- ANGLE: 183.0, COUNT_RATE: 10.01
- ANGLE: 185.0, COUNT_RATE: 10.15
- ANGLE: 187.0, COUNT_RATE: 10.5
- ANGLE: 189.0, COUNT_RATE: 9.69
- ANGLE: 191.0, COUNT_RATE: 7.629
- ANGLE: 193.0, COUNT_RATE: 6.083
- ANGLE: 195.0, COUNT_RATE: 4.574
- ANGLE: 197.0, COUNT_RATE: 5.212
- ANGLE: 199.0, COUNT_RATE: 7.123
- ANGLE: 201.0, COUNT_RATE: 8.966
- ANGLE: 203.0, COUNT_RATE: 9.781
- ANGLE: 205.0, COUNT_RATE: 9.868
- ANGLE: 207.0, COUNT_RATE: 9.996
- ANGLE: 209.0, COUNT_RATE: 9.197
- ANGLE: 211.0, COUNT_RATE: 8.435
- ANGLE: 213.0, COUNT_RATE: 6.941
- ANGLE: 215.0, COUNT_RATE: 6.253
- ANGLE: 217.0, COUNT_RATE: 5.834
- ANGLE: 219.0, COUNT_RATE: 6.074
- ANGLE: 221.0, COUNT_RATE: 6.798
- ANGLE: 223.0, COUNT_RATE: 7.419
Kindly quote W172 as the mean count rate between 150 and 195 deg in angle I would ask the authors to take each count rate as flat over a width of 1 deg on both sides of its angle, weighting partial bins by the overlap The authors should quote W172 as 9.32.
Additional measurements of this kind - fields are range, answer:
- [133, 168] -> 8.93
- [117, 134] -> 9.03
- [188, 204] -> 7.38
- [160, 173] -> 9.6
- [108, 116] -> 9.27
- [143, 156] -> 8.76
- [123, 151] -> 8.85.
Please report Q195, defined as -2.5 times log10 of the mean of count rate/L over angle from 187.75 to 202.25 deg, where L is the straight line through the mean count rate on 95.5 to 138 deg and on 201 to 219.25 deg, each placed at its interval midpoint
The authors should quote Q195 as 0.17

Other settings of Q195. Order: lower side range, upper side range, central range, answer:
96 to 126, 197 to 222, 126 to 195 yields -0.08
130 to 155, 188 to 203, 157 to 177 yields -0.20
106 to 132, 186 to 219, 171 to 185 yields -0.23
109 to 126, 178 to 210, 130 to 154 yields 0.02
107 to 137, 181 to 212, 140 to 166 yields -0.01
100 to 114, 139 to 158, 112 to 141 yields 0.01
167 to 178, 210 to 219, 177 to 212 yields -0.06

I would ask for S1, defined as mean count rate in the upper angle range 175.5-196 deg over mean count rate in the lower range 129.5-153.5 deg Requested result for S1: 1.02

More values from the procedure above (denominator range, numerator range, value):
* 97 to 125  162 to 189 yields 1.08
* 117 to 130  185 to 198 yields 0.83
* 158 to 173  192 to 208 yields 0.81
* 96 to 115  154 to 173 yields 1.00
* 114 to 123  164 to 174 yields 1.09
